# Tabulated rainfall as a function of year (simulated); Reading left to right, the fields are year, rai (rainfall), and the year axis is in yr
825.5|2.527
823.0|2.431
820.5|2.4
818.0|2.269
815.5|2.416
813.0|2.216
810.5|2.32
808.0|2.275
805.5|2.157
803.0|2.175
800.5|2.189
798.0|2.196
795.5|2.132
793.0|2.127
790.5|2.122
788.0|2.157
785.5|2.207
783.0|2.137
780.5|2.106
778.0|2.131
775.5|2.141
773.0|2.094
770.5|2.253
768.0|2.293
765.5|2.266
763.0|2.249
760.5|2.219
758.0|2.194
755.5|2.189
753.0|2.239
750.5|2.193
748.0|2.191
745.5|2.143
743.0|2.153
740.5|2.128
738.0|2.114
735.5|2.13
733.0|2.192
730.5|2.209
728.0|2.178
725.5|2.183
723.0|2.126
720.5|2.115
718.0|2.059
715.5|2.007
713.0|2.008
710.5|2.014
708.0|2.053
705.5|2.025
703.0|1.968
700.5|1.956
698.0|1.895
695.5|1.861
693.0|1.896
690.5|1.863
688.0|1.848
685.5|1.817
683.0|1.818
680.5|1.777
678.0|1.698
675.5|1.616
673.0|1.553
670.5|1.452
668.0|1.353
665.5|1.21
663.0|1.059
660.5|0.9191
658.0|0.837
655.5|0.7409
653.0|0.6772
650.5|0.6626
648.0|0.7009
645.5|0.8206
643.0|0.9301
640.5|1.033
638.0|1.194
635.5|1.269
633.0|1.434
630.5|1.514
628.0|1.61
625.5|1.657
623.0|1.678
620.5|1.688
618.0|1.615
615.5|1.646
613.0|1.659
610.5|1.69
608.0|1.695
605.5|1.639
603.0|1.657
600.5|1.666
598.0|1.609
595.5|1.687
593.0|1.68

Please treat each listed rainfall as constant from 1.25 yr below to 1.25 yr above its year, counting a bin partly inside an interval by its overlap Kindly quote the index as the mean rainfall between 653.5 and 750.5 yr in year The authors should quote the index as 1.82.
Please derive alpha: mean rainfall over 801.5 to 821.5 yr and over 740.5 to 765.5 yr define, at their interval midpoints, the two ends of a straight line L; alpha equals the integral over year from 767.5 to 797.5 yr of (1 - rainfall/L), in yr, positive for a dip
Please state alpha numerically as 1.08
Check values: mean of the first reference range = 2.2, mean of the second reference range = 2.28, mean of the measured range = 2.16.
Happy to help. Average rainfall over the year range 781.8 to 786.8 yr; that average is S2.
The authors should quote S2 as 2.17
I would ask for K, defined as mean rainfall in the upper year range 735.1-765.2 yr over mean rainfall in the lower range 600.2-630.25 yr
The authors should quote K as 1.32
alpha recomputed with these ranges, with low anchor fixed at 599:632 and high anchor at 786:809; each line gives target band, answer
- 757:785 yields -1.3 yr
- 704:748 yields -3.3 yr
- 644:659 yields 8.6 yr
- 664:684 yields 2.9 yr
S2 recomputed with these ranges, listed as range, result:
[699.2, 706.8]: 1.98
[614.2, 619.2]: 1.63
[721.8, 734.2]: 2.18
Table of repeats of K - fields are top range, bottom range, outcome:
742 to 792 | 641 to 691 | 1.74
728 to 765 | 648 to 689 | 1.69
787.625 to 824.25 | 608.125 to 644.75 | 1.52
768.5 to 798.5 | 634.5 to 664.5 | 2.38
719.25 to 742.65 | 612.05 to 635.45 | 1.35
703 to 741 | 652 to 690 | 1.53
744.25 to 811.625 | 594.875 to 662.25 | 1.65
